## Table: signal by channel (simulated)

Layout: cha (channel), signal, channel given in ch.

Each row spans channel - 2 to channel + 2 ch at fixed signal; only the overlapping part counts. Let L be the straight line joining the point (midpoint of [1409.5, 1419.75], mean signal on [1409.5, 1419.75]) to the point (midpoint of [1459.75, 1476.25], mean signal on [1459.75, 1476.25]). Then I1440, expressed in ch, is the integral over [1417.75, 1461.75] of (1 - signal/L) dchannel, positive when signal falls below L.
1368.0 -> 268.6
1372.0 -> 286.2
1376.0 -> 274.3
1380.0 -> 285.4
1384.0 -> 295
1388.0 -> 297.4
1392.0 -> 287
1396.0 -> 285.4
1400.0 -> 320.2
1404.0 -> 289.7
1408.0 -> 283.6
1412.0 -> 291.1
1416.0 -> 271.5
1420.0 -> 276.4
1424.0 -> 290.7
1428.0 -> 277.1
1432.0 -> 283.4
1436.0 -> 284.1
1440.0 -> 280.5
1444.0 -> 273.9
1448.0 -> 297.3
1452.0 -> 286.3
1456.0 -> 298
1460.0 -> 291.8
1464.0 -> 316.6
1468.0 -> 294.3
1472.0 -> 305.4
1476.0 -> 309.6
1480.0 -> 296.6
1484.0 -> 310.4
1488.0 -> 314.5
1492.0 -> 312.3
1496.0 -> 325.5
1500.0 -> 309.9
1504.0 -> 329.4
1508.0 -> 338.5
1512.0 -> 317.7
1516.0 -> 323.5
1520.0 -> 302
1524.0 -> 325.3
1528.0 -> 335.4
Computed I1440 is 0.96 ch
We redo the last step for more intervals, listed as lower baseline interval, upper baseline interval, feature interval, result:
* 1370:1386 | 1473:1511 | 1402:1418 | 0.5 ch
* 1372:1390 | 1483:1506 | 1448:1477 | 0.9 ch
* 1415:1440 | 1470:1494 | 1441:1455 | 0.2 ch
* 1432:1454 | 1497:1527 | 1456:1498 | -0.6 ch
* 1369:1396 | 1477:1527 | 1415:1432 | 1.0 ch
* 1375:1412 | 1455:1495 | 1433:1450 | 0.9 ch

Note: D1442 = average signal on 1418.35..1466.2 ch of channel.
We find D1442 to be 288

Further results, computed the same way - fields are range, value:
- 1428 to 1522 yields 304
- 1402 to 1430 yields 283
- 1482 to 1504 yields 316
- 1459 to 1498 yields 308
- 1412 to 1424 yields 280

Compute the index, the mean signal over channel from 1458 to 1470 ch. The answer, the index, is 301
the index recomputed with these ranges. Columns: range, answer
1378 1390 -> 293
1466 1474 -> 300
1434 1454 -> 284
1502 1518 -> 327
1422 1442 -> 283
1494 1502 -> 318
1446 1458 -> 294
